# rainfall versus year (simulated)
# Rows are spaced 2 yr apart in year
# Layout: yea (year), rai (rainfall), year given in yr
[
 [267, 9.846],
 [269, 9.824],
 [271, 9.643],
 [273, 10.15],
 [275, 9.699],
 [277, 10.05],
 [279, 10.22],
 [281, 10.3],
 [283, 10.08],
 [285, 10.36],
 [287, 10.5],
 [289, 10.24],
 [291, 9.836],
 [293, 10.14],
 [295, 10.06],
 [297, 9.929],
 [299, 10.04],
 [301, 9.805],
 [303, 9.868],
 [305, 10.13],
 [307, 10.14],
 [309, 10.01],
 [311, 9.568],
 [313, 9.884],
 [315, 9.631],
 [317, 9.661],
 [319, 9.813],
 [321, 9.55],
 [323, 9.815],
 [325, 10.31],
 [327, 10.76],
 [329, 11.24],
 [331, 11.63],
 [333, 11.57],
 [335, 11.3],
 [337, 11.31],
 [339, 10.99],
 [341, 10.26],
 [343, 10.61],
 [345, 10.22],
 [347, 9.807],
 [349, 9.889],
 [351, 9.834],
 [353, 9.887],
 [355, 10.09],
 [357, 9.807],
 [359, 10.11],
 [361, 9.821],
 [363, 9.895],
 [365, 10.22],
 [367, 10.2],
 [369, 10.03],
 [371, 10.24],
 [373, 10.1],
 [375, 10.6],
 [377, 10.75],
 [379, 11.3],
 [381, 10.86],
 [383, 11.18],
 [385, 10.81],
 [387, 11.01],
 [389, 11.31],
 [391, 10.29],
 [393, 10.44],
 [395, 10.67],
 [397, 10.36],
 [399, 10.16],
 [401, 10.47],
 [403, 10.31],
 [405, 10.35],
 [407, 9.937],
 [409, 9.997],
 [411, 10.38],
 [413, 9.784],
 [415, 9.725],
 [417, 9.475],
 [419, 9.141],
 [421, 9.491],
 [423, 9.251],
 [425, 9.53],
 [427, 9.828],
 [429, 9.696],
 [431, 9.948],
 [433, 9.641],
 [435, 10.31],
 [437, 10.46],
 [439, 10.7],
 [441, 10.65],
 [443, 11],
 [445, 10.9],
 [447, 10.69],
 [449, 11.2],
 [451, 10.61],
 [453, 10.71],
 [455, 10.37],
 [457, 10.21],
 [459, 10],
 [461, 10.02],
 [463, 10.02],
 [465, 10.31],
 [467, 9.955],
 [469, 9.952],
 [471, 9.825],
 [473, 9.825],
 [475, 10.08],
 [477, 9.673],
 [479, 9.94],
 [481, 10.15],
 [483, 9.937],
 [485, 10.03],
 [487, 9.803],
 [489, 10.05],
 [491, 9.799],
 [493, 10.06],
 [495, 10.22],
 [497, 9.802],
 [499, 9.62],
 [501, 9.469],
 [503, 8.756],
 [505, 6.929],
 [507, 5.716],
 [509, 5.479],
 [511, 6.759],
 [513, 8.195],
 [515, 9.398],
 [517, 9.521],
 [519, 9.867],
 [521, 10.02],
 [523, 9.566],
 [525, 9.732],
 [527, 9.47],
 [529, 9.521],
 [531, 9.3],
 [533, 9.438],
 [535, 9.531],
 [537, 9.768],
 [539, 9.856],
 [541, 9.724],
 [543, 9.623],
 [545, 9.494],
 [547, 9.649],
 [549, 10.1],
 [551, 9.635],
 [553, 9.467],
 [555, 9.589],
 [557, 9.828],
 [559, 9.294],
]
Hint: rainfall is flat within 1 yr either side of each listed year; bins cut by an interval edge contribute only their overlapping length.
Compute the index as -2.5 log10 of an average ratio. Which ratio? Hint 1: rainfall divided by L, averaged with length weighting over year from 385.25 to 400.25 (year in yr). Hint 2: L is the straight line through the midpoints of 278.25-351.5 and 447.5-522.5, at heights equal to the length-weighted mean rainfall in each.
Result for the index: -0.07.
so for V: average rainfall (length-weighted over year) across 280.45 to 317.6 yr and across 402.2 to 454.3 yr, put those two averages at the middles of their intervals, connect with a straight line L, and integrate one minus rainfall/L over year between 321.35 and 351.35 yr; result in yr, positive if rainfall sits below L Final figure -1.7 yr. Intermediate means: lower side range 10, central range 10.6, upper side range 10.1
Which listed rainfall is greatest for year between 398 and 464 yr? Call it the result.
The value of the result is 11.2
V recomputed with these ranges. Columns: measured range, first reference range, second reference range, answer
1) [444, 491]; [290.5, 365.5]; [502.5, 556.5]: -3.86 yr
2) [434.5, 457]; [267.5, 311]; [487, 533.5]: -3.33 yr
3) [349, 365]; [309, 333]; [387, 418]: 0.48 yr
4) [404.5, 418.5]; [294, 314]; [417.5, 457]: 0.34 yr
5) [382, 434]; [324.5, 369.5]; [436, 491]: 1.09 yr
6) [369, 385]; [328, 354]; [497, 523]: -0.79 yr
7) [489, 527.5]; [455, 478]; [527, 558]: 3.59 yr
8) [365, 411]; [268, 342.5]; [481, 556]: -3.02 yr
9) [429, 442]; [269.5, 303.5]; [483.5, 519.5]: -1.43 yr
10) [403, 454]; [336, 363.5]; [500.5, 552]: -2.54 yr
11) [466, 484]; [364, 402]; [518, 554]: 0.17 yr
